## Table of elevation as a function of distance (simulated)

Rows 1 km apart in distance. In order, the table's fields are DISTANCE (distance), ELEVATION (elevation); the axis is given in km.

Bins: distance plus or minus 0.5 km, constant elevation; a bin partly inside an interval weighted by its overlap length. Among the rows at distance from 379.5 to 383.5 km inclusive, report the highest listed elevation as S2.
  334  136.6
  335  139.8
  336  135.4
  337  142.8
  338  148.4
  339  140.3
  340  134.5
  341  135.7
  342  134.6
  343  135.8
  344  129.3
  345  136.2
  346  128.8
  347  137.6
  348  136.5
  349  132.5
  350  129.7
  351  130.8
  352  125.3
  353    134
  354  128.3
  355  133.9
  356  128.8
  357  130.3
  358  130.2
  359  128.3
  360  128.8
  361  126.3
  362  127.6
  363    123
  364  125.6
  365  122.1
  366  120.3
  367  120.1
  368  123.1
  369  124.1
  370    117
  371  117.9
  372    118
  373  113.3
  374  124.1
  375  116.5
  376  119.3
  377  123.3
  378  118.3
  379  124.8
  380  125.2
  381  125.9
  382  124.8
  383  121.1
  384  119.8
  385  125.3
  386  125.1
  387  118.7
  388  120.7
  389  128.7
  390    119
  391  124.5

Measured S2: 125.9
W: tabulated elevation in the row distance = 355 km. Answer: 133.9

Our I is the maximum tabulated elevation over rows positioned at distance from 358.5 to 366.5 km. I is 128.8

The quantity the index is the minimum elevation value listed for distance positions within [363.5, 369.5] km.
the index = 120.1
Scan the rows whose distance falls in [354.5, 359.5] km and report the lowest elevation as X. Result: 128.3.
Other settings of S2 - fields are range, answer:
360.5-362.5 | 127.6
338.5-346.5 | 140.3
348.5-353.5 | 134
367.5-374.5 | 124.1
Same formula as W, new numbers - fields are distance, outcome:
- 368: 123.1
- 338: 148.4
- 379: 124.8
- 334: 136.6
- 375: 116.5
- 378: 118.3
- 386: 125.1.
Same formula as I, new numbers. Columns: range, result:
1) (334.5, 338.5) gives 148.4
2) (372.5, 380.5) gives 125.2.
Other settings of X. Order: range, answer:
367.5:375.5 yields 113.3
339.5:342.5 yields 134.5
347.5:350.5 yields 129.7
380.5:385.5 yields 119.8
